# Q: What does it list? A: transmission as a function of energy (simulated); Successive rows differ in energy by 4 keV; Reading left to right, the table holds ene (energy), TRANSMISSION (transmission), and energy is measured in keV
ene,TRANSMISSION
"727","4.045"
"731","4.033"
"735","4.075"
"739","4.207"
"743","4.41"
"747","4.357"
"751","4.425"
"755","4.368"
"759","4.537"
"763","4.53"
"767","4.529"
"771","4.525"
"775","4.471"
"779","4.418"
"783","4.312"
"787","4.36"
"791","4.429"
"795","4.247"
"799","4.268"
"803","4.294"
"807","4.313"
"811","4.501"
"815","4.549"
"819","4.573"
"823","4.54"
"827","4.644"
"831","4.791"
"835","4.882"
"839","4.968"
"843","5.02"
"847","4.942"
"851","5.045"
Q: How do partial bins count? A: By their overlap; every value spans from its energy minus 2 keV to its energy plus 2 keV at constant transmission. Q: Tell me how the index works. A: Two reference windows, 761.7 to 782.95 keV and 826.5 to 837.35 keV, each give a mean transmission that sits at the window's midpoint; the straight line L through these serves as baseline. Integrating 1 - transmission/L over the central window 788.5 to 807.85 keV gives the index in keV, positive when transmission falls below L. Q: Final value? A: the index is 1.3 keV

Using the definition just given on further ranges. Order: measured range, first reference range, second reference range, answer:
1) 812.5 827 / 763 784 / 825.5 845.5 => 0.6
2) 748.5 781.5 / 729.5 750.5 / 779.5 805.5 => -1.5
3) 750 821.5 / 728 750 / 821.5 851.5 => 1.4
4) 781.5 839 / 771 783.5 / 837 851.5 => 2.6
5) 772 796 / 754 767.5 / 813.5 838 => 0.9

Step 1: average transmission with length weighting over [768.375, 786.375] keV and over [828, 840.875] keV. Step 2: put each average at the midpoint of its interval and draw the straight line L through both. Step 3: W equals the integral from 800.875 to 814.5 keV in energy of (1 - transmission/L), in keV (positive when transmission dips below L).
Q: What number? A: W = 0.8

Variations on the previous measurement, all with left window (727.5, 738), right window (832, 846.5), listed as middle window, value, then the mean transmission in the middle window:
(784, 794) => 0.4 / 4.37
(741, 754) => -0.6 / 4.4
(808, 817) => 0.4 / 4.5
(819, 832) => 0.5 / 4.64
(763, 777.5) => -0.4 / 4.51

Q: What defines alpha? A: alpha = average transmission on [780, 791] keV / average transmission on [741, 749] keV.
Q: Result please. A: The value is 1.0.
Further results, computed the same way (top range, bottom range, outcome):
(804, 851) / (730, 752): 1.11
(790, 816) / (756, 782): 0.97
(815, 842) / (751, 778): 1.05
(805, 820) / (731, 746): 1.06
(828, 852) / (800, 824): 1.11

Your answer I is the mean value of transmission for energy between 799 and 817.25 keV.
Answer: 4.4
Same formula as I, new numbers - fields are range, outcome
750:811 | 4.4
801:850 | 4.68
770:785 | 4.43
